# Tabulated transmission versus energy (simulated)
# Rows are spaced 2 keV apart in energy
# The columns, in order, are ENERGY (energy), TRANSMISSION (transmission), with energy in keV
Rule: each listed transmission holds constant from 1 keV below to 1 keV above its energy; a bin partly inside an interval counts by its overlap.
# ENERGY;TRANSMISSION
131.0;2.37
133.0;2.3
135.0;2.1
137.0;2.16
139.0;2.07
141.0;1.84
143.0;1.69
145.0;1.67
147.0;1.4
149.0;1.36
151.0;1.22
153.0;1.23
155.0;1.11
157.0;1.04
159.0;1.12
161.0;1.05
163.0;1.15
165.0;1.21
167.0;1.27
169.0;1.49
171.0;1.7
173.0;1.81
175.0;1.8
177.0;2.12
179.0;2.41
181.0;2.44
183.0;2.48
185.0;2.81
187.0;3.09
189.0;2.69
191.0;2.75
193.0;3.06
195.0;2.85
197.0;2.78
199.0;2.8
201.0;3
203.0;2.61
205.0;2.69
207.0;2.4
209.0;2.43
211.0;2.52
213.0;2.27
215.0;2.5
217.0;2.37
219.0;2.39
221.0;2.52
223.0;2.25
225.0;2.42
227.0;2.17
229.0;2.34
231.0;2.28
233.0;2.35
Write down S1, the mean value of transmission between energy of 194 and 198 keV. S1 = 2.81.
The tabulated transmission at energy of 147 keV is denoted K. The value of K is 1.4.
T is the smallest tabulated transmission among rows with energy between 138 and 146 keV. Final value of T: 1.67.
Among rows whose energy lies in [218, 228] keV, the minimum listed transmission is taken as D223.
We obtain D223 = 2.17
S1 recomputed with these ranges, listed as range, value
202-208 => 2.57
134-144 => 1.97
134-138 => 2.13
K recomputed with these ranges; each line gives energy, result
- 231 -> 2.28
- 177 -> 2.12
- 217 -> 2.37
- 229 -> 2.34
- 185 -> 2.81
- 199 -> 2.8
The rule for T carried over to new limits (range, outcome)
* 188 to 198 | 2.69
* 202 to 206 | 2.61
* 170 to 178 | 1.7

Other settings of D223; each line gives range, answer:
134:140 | 2.07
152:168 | 1.04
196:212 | 2.4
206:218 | 2.27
